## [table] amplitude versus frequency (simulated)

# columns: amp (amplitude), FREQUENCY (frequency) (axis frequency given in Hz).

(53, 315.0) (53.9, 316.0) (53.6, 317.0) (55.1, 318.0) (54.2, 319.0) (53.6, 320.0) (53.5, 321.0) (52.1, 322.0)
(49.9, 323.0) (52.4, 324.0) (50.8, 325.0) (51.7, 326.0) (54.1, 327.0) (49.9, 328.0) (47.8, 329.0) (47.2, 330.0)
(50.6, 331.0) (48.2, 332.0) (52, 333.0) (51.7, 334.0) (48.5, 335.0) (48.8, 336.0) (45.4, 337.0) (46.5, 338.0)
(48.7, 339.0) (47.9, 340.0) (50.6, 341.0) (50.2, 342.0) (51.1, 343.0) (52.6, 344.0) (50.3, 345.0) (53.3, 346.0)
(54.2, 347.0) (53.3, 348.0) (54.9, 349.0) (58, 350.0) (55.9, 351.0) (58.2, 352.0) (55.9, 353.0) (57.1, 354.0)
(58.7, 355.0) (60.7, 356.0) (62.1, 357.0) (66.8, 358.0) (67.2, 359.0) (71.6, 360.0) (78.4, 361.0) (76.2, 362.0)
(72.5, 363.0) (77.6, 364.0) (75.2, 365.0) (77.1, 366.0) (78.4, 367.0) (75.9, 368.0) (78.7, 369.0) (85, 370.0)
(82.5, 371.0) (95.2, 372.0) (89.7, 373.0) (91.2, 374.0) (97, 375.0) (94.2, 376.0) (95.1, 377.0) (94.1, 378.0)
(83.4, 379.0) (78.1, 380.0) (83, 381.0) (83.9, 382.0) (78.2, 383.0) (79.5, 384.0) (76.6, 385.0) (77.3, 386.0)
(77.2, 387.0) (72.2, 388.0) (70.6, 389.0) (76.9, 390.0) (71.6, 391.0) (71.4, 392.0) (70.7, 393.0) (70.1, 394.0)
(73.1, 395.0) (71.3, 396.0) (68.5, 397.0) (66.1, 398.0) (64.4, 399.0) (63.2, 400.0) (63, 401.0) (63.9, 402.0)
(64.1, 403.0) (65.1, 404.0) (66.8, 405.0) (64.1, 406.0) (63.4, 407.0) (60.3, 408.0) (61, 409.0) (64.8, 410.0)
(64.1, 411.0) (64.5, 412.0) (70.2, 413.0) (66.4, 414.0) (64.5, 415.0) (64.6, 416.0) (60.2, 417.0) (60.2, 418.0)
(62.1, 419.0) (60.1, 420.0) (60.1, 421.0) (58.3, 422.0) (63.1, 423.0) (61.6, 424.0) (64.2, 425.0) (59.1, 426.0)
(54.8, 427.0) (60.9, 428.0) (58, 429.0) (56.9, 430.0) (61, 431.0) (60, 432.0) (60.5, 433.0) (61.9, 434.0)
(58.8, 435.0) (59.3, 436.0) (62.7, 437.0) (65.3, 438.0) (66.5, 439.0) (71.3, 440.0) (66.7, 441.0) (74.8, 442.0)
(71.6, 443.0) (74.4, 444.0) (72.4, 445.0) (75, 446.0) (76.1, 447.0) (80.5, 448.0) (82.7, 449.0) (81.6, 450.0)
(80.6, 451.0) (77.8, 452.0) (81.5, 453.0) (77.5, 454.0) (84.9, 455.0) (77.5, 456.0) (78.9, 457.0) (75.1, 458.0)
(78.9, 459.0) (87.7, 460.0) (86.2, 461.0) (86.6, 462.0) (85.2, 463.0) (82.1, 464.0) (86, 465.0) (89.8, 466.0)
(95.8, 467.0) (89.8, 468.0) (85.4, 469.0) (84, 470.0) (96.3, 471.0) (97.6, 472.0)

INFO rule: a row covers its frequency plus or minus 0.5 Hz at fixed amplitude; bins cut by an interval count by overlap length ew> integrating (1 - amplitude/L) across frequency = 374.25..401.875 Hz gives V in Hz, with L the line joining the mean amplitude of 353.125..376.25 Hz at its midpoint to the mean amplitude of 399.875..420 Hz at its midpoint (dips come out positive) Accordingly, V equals -2.6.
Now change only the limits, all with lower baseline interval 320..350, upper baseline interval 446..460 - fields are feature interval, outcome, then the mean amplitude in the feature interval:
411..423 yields 1.34 Hz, 62.9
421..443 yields 3.60 Hz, 62.3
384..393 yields -1.48 Hz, 74.3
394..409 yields 0.33 Hz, 65.5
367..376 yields -4.08 Hz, 86.8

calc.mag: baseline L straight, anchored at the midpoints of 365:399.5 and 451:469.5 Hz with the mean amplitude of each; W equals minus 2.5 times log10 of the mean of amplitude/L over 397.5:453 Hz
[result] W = 0.24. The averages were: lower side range 79.3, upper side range 83.6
